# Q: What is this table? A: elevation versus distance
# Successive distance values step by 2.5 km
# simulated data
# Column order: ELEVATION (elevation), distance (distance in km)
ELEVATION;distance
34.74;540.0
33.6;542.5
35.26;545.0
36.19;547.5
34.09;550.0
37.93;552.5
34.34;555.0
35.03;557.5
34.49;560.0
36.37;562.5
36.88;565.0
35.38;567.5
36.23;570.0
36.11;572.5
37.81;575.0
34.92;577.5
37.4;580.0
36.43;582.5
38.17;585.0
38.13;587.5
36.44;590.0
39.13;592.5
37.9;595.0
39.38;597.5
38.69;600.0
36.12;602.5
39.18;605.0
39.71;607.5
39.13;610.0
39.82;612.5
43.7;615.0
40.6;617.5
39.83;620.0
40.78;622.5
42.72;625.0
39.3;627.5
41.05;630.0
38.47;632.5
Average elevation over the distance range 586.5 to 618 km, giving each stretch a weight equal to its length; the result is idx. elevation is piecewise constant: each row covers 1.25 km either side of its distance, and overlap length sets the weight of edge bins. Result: 39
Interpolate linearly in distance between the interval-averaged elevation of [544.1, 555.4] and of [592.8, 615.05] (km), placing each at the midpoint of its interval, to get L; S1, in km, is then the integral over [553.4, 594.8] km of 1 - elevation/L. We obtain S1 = 0.8 km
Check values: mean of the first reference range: 35.7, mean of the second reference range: 39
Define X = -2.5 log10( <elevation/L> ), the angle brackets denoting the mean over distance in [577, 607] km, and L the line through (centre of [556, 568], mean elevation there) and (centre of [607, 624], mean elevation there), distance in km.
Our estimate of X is 0.02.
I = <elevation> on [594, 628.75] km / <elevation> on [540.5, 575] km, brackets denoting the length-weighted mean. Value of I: 1.12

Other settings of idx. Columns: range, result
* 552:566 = 35.7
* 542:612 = 36.9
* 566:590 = 36.7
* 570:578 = 36.4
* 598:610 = 38.6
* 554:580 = 35.8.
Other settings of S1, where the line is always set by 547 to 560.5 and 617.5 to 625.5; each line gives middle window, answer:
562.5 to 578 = 0.2 km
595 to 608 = 0.3 km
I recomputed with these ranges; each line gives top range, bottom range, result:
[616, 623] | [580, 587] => 1.08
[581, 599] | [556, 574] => 1.06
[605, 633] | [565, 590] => 1.10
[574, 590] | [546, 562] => 1.05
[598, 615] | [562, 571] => 1.08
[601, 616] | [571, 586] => 1.07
